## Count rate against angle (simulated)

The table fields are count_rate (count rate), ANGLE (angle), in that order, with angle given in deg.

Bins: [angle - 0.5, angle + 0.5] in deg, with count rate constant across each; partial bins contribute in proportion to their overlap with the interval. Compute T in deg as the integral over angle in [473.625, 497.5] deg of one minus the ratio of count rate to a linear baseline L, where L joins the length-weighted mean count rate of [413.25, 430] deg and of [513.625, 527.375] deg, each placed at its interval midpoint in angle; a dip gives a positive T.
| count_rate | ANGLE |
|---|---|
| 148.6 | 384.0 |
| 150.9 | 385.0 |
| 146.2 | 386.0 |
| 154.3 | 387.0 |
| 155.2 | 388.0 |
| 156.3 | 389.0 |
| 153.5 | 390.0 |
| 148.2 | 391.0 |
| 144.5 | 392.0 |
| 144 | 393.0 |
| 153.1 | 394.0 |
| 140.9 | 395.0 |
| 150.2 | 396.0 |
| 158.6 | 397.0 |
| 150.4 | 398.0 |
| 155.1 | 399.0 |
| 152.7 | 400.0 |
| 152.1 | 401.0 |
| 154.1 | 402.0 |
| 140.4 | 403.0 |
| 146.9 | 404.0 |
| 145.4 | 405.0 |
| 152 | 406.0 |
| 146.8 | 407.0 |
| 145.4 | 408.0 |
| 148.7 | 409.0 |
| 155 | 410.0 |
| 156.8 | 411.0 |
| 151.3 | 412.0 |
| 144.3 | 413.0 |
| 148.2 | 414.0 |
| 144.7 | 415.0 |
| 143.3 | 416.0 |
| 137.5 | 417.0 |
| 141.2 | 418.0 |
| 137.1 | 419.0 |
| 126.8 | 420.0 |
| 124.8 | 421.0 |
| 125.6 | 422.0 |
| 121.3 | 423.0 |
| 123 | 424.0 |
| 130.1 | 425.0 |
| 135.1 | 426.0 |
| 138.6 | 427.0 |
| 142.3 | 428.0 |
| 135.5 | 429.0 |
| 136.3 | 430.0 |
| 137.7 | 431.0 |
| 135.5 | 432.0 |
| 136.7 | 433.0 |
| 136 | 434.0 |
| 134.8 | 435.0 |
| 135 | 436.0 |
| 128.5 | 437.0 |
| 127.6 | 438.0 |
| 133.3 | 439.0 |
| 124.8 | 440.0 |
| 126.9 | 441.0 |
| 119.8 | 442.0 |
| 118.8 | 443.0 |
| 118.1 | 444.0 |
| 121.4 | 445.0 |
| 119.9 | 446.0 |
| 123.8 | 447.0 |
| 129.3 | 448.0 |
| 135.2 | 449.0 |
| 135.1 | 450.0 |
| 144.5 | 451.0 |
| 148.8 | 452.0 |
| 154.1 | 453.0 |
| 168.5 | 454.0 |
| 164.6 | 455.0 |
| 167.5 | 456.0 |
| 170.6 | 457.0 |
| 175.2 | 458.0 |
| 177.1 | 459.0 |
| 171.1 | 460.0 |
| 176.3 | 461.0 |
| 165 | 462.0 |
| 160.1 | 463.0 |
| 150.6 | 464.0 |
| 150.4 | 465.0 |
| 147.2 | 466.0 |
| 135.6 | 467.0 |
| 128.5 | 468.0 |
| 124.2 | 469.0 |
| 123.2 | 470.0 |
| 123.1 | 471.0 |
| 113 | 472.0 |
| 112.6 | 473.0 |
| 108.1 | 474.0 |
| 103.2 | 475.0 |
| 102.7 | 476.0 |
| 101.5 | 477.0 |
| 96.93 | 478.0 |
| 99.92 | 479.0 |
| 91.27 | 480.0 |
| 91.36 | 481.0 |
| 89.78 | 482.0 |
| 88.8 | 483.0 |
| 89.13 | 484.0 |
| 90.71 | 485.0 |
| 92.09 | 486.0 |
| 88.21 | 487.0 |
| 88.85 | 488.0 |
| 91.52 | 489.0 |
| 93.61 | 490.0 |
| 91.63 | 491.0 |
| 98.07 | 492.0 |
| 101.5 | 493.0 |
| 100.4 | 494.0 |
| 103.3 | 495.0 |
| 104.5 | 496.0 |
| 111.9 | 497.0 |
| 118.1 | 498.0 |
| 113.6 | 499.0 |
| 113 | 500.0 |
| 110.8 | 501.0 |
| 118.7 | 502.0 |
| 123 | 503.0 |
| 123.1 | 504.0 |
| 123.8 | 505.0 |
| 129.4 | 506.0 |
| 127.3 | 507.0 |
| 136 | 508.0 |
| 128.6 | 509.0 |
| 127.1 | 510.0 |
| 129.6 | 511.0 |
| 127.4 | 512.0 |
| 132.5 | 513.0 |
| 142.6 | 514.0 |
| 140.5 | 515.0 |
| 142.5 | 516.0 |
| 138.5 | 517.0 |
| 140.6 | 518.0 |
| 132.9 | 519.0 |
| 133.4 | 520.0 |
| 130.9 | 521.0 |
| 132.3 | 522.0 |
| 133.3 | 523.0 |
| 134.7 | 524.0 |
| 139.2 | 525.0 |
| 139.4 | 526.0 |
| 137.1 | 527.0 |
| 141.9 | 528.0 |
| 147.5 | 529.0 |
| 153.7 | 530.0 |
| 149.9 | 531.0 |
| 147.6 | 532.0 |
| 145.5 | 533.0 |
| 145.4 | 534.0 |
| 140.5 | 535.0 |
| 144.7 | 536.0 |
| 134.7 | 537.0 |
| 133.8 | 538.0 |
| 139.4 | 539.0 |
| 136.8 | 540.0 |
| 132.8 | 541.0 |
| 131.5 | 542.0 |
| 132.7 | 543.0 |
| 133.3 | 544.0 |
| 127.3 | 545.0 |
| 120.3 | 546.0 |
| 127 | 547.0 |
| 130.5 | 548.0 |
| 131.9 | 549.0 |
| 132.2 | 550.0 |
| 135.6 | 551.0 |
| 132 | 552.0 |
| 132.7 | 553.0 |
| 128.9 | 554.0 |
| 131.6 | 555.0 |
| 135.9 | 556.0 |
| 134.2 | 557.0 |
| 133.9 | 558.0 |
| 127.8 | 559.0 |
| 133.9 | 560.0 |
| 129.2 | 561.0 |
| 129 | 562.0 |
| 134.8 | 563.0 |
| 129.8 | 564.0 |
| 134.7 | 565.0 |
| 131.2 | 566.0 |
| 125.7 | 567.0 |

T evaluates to 6.9 deg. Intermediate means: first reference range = 135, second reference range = 137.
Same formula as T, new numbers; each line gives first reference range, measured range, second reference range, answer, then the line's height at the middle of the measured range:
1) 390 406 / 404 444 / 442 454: 1.19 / 141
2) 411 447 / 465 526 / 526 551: 8.71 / 136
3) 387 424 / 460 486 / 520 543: 4.27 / 142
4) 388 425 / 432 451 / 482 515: 0.50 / 132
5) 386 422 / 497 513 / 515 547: 1.88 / 140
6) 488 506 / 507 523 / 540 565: -2.53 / 116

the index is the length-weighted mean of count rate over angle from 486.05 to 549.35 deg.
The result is 127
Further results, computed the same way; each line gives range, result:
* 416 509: 126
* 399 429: 142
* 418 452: 131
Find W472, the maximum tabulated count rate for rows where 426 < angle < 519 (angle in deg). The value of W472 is 177.1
